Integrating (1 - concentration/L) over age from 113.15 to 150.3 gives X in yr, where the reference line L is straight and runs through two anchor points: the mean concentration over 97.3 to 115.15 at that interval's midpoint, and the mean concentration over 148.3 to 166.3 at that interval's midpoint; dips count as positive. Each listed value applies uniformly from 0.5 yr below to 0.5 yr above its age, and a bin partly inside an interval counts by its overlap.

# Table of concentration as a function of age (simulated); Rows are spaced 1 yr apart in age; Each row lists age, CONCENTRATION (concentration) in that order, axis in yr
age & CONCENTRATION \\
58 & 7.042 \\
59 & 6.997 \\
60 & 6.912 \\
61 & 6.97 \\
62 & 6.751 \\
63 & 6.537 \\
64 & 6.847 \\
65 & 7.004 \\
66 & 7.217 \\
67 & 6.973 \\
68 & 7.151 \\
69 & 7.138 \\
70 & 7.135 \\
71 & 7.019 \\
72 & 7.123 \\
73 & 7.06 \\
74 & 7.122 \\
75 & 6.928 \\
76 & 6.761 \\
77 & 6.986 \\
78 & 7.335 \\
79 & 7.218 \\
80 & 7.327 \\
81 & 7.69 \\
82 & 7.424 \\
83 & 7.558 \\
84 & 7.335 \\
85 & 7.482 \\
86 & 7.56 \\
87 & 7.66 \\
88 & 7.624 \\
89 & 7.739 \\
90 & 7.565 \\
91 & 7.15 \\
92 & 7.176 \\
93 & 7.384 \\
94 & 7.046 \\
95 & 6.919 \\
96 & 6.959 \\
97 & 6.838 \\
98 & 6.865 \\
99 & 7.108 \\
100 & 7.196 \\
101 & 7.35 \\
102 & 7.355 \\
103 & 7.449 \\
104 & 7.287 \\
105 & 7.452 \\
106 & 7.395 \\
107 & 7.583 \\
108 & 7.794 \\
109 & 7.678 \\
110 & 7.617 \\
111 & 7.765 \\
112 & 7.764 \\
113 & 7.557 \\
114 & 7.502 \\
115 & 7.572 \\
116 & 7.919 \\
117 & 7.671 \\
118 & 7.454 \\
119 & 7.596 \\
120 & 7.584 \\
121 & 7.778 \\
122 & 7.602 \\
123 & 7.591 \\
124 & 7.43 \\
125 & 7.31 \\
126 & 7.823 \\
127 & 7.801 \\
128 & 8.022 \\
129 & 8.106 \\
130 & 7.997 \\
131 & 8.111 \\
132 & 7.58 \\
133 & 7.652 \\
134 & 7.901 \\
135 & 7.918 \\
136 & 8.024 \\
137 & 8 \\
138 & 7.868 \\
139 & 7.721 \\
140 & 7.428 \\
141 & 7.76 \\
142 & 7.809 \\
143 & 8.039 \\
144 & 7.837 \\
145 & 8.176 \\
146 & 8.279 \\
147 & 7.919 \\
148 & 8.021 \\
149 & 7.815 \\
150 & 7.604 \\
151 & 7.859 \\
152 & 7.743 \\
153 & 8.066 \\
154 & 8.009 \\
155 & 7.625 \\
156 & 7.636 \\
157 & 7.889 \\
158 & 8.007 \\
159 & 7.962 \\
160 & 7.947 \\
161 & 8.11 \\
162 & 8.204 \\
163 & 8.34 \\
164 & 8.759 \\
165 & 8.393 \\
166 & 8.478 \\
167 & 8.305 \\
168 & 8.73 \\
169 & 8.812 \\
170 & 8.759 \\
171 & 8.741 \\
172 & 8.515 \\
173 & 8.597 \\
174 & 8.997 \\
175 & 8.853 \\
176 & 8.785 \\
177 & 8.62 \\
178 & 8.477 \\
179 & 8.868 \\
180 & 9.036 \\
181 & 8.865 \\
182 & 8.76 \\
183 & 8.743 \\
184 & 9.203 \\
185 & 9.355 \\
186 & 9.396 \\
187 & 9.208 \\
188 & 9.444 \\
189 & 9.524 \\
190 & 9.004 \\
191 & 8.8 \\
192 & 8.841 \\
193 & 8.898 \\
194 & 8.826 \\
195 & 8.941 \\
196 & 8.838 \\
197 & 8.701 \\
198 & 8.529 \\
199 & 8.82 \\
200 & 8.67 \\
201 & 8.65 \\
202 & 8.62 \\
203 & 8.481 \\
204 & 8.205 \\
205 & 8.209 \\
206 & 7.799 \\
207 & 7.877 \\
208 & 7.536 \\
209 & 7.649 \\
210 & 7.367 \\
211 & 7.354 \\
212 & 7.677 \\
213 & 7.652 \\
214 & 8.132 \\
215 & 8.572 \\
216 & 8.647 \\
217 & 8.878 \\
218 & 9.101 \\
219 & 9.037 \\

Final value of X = -0.3 yr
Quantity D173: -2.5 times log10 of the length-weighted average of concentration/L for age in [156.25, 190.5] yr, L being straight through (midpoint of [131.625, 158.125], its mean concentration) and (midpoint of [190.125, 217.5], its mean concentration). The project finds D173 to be -0.08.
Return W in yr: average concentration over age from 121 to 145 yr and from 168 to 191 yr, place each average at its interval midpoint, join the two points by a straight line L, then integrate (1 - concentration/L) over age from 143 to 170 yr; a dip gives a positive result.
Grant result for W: 0.85 yr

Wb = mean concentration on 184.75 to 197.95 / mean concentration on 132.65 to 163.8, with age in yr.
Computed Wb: 1.1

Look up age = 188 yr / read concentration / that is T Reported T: 9.444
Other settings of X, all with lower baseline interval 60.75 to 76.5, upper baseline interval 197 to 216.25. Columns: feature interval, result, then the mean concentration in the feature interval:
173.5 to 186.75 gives -1.7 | 8.93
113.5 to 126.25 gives -0.3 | 7.6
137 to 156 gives -0.6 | 7.86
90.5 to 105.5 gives 0.1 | 7.17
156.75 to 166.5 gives -0.6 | 8.22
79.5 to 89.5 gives -0.6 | 7.54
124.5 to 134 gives -0.4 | 7.83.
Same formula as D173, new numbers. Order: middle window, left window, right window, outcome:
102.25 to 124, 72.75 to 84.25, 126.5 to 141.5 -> 0.00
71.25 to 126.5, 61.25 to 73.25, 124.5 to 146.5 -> 0.00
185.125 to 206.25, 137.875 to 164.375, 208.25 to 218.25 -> -0.10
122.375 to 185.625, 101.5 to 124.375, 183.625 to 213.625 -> -0.02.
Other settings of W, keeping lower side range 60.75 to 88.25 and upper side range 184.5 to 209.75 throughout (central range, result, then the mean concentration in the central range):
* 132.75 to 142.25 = 0.1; 7.81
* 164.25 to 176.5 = -0.5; 8.67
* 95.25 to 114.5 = 0.4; 7.39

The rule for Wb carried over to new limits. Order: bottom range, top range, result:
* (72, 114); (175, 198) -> 1.22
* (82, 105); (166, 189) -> 1.21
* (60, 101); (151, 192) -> 1.20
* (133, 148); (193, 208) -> 1.07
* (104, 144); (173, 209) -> 1.13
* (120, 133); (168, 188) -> 1.15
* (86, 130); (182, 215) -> 1.14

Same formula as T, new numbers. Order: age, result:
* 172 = 8.515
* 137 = 8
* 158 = 8.007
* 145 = 8.176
